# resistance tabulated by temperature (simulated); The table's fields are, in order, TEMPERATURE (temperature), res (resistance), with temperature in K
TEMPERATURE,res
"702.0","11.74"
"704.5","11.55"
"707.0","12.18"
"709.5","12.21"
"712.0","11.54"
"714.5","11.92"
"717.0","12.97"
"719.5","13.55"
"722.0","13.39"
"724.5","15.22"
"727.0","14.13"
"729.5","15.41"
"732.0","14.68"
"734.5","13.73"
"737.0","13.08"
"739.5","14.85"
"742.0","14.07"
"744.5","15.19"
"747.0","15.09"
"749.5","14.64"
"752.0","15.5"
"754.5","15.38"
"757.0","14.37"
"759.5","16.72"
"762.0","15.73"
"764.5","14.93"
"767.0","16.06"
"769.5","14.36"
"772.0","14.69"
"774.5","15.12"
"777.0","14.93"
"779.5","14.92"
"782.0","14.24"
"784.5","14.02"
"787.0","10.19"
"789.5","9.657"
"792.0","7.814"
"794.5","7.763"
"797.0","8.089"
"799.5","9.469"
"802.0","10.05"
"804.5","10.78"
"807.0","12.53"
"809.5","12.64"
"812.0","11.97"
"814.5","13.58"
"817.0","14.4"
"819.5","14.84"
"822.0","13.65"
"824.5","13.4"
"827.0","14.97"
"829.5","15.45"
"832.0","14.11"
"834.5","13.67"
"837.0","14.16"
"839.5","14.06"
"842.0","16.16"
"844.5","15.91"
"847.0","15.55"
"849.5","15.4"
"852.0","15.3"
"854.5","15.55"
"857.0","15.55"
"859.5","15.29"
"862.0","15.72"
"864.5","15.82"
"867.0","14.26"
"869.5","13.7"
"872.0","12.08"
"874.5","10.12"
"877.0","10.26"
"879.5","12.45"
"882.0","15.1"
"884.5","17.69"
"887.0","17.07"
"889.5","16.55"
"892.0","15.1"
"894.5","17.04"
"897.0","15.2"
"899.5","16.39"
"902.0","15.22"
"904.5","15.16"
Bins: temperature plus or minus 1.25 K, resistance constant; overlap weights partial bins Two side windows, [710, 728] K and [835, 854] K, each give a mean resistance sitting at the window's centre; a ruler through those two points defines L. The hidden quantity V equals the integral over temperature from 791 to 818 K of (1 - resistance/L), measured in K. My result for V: 6.9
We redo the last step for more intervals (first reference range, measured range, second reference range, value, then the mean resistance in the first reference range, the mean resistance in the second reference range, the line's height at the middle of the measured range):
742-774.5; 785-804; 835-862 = 7.4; 15.2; 15.3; 15.2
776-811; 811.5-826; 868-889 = -2.2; 11.2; 13.7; 11.9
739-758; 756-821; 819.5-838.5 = 7.8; 14.9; 14.2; 14.6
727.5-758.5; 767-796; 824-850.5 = 4.1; 14.7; 14.8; 14.7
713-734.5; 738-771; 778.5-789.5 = -4.3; 13.9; 12.9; 13.4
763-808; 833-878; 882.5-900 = 1.6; 12.2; 16.4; 15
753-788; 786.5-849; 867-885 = 5.5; 14.7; 12.9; 13.9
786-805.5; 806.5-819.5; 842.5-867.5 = -2.6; 9.19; 15.5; 11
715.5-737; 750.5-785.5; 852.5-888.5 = -2.3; 14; 14.4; 14.1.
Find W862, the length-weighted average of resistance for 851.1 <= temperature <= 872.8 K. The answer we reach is 14.9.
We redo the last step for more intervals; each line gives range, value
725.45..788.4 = 14.6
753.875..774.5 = 15.3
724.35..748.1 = 14.5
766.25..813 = 12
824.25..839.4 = 14.3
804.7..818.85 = 12.9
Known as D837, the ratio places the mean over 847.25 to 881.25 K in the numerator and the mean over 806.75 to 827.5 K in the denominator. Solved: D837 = 1.03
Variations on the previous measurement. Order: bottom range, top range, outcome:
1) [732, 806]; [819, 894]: 1.10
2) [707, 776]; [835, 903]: 1.04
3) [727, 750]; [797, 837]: 0.89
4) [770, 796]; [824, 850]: 1.20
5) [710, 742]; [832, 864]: 1.11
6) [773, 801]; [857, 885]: 1.20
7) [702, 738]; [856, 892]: 1.09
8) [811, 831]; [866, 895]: 1.01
